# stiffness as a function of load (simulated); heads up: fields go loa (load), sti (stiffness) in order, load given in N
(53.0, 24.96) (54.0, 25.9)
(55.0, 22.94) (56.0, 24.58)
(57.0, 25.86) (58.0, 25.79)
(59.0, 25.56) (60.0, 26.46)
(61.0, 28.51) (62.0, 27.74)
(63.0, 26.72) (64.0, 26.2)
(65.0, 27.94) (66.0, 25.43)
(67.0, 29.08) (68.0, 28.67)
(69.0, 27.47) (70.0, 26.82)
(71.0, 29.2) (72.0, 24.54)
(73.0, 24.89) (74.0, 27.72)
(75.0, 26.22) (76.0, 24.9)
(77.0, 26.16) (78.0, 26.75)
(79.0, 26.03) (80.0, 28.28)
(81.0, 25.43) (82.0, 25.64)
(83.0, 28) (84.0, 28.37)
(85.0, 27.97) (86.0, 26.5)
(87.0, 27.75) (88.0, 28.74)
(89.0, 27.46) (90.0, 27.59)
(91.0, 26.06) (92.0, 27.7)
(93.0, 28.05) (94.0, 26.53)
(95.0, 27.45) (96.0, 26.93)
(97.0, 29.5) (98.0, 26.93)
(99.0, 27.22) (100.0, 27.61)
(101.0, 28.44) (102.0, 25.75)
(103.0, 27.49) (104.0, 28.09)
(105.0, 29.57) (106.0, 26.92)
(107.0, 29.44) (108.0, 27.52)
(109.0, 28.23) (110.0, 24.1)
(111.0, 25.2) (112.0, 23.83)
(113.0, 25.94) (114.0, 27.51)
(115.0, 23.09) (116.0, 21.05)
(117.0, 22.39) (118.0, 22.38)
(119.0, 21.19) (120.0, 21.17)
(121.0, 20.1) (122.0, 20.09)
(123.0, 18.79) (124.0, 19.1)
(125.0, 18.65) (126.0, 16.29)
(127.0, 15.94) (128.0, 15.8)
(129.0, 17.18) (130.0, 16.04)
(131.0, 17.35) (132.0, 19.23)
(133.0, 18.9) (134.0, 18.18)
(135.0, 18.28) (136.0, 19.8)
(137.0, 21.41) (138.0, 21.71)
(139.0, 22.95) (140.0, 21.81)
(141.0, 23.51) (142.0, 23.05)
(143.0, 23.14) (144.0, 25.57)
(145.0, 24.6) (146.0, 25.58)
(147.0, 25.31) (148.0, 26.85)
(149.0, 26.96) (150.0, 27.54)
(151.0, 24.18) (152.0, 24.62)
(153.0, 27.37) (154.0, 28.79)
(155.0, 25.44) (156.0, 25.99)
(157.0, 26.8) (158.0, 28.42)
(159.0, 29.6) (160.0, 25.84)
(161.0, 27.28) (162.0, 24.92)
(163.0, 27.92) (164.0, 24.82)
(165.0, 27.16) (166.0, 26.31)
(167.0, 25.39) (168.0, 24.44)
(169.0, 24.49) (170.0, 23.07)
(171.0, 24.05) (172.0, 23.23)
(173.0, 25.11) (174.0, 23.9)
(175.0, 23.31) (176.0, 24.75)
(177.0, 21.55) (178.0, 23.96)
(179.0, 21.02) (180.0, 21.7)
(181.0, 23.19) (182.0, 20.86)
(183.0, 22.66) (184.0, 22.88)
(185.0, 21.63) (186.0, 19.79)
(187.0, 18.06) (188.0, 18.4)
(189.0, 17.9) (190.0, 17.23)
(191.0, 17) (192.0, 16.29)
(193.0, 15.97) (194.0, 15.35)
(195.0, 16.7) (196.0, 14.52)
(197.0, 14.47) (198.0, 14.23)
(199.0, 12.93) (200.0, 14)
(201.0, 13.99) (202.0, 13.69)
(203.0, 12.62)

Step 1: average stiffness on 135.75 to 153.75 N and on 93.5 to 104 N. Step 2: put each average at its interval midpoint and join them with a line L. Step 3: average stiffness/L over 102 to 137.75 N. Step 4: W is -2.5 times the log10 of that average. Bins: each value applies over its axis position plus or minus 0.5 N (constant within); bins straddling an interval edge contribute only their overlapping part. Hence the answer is 0.19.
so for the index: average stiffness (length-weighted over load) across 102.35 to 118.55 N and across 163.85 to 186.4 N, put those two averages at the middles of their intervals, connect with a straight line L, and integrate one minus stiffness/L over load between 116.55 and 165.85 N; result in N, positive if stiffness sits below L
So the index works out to 3.58 N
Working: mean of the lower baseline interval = 25.8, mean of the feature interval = 22.8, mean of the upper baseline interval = 23.4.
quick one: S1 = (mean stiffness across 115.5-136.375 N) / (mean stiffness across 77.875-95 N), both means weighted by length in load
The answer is 0.70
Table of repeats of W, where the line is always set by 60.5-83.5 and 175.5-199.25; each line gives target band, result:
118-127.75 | 0.22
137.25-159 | -0.17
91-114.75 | -0.10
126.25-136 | 0.29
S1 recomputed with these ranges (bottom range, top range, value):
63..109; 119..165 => 0.83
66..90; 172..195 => 0.76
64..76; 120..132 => 0.67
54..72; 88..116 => 1.01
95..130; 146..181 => 1.07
